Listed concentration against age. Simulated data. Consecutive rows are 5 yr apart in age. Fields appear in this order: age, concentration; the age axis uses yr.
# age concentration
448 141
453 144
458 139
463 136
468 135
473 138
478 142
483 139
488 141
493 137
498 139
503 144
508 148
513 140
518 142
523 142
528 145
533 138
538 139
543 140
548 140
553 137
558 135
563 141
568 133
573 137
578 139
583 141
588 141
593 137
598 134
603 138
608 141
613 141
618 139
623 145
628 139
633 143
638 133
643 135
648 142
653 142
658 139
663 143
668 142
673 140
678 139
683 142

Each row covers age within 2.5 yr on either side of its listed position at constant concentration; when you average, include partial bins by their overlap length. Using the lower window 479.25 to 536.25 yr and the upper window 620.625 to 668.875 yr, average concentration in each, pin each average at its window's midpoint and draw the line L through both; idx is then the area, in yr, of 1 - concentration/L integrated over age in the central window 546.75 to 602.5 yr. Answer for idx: 1.23 yr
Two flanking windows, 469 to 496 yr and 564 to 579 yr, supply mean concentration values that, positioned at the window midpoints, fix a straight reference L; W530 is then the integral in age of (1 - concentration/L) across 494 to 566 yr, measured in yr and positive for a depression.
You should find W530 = -1.5 yr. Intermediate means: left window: 139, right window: 137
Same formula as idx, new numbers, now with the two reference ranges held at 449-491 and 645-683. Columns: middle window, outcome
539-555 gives 0.10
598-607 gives 0.20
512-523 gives -0.13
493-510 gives -0.37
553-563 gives 0.22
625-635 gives -0.03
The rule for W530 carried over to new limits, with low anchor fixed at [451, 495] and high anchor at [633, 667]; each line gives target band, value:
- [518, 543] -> -0.3 yr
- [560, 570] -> 0.2 yr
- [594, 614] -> 0.2 yr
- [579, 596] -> 0.0 yr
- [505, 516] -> -0.4 yr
